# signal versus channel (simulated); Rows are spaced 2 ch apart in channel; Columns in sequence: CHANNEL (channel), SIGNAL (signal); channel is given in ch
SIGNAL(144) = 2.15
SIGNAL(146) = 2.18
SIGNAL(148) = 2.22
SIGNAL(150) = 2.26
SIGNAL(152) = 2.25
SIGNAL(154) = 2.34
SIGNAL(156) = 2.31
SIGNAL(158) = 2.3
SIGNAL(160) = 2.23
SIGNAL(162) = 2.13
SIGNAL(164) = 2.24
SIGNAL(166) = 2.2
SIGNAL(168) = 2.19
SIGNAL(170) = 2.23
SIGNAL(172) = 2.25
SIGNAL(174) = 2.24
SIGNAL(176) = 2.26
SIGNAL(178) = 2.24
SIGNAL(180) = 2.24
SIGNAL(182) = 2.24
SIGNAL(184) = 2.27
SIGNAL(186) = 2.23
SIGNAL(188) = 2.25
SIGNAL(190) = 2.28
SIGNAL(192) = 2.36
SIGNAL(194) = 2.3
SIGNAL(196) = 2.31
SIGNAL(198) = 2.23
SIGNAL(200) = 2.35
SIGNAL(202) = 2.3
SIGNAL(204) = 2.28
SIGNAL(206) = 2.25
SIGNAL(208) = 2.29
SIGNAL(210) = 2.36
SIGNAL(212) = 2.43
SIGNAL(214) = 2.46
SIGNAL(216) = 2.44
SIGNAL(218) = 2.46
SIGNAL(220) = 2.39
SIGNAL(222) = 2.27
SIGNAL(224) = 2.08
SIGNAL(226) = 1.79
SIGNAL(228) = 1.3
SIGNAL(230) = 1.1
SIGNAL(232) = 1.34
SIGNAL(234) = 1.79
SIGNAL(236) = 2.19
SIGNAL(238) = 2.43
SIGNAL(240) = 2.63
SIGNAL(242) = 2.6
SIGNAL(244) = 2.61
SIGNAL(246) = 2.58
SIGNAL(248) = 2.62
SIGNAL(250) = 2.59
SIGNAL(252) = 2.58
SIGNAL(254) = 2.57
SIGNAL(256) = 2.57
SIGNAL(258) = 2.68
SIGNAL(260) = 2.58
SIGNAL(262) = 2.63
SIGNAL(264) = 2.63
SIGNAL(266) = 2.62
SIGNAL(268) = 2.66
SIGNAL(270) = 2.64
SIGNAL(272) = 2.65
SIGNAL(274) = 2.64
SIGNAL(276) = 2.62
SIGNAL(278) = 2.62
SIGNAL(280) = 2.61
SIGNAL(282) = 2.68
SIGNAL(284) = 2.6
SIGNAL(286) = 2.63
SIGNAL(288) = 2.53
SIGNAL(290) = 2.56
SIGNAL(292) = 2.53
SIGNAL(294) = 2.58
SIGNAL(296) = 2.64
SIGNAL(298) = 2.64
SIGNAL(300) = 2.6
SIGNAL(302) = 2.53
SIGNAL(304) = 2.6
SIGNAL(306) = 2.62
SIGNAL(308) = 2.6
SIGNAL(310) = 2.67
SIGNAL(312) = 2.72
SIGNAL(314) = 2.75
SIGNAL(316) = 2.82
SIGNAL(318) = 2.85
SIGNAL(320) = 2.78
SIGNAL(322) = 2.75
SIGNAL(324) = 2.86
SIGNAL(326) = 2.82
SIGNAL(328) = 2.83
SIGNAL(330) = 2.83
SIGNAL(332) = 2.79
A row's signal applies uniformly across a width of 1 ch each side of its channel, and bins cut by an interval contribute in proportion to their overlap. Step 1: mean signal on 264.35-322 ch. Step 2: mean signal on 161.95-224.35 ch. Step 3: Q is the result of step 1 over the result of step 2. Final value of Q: 1.2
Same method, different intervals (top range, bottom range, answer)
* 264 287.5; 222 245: 1.32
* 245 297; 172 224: 1.13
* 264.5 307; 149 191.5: 1.16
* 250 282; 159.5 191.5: 1.17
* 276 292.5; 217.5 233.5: 1.43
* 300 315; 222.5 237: 1.57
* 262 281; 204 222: 1.11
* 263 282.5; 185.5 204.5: 1.15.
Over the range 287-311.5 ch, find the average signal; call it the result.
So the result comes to 2.59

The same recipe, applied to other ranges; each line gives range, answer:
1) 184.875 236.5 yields 2.15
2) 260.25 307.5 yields 2.61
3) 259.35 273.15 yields 2.63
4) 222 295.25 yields 2.42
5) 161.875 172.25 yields 2.21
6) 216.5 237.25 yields 1.89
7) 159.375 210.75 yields 2.26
